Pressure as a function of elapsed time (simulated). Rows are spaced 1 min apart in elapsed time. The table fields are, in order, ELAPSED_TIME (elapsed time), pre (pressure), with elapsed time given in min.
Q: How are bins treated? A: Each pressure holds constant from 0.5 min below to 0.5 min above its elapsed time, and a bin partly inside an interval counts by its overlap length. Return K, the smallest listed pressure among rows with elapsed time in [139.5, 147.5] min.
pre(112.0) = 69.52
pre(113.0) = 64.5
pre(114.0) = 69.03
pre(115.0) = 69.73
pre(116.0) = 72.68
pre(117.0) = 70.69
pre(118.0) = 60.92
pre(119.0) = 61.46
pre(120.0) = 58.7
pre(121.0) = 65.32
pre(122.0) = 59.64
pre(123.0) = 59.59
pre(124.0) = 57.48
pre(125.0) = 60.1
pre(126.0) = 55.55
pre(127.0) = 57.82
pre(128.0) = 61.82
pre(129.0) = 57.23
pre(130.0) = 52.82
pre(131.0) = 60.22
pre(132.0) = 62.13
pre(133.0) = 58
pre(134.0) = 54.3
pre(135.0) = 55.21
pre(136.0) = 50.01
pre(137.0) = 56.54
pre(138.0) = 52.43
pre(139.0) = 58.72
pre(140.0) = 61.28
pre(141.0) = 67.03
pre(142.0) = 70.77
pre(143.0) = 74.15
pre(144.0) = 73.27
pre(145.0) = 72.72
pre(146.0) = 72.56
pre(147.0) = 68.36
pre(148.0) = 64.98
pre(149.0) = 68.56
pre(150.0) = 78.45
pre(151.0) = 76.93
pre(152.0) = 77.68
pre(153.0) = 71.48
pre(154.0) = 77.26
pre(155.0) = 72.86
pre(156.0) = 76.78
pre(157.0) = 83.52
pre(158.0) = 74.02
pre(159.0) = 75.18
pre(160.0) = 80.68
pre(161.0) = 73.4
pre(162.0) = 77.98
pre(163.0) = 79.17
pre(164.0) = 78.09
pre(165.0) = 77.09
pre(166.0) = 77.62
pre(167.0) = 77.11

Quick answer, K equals 61.28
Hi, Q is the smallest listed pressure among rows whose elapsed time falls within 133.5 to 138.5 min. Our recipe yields 50.01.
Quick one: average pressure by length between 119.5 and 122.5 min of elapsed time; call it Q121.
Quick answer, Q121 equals 61.2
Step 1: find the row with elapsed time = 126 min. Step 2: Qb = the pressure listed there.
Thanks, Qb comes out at 55.55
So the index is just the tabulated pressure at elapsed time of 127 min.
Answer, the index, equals 57.82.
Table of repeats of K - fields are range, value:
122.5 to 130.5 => 52.82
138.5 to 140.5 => 58.72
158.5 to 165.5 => 73.4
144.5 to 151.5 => 64.98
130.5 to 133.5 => 58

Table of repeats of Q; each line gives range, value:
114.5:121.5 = 58.7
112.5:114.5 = 64.5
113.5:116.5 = 69.03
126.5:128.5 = 57.82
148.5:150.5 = 68.56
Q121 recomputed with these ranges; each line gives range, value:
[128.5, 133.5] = 58.1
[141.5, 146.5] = 72.7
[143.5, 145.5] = 73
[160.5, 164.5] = 77.2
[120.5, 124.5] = 60.5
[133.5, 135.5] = 54.8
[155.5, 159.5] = 77.4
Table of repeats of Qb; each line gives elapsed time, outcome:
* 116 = 72.68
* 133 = 58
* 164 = 78.09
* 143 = 74.15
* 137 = 56.54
